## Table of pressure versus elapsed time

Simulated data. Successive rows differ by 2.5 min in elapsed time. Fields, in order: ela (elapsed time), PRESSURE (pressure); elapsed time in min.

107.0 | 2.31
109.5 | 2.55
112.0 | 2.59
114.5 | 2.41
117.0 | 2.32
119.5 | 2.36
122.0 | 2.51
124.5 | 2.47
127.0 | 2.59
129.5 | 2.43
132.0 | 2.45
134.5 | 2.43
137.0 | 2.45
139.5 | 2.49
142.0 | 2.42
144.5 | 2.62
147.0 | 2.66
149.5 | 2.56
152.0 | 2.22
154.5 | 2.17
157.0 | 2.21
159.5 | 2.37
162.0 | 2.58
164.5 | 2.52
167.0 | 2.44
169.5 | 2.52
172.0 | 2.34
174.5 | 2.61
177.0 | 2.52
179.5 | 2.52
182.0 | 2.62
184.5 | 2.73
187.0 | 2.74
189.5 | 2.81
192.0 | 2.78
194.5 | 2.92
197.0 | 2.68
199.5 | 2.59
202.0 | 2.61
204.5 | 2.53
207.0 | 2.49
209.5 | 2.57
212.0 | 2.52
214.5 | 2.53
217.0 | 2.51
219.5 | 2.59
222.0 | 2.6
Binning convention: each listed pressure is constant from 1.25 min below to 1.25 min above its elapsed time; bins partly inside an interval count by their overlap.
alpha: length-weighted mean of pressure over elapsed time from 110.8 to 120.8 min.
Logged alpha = 2.42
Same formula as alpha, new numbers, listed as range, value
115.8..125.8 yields 2.42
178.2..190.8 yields 2.68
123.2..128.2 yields 2.53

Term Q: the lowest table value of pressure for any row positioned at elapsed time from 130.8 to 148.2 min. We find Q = 2.42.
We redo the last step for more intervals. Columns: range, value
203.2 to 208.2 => 2.49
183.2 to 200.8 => 2.59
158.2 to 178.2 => 2.34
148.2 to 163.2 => 2.17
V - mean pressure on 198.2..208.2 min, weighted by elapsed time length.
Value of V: 2.56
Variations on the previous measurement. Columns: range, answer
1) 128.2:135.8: 2.44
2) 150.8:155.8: 2.19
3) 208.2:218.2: 2.53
